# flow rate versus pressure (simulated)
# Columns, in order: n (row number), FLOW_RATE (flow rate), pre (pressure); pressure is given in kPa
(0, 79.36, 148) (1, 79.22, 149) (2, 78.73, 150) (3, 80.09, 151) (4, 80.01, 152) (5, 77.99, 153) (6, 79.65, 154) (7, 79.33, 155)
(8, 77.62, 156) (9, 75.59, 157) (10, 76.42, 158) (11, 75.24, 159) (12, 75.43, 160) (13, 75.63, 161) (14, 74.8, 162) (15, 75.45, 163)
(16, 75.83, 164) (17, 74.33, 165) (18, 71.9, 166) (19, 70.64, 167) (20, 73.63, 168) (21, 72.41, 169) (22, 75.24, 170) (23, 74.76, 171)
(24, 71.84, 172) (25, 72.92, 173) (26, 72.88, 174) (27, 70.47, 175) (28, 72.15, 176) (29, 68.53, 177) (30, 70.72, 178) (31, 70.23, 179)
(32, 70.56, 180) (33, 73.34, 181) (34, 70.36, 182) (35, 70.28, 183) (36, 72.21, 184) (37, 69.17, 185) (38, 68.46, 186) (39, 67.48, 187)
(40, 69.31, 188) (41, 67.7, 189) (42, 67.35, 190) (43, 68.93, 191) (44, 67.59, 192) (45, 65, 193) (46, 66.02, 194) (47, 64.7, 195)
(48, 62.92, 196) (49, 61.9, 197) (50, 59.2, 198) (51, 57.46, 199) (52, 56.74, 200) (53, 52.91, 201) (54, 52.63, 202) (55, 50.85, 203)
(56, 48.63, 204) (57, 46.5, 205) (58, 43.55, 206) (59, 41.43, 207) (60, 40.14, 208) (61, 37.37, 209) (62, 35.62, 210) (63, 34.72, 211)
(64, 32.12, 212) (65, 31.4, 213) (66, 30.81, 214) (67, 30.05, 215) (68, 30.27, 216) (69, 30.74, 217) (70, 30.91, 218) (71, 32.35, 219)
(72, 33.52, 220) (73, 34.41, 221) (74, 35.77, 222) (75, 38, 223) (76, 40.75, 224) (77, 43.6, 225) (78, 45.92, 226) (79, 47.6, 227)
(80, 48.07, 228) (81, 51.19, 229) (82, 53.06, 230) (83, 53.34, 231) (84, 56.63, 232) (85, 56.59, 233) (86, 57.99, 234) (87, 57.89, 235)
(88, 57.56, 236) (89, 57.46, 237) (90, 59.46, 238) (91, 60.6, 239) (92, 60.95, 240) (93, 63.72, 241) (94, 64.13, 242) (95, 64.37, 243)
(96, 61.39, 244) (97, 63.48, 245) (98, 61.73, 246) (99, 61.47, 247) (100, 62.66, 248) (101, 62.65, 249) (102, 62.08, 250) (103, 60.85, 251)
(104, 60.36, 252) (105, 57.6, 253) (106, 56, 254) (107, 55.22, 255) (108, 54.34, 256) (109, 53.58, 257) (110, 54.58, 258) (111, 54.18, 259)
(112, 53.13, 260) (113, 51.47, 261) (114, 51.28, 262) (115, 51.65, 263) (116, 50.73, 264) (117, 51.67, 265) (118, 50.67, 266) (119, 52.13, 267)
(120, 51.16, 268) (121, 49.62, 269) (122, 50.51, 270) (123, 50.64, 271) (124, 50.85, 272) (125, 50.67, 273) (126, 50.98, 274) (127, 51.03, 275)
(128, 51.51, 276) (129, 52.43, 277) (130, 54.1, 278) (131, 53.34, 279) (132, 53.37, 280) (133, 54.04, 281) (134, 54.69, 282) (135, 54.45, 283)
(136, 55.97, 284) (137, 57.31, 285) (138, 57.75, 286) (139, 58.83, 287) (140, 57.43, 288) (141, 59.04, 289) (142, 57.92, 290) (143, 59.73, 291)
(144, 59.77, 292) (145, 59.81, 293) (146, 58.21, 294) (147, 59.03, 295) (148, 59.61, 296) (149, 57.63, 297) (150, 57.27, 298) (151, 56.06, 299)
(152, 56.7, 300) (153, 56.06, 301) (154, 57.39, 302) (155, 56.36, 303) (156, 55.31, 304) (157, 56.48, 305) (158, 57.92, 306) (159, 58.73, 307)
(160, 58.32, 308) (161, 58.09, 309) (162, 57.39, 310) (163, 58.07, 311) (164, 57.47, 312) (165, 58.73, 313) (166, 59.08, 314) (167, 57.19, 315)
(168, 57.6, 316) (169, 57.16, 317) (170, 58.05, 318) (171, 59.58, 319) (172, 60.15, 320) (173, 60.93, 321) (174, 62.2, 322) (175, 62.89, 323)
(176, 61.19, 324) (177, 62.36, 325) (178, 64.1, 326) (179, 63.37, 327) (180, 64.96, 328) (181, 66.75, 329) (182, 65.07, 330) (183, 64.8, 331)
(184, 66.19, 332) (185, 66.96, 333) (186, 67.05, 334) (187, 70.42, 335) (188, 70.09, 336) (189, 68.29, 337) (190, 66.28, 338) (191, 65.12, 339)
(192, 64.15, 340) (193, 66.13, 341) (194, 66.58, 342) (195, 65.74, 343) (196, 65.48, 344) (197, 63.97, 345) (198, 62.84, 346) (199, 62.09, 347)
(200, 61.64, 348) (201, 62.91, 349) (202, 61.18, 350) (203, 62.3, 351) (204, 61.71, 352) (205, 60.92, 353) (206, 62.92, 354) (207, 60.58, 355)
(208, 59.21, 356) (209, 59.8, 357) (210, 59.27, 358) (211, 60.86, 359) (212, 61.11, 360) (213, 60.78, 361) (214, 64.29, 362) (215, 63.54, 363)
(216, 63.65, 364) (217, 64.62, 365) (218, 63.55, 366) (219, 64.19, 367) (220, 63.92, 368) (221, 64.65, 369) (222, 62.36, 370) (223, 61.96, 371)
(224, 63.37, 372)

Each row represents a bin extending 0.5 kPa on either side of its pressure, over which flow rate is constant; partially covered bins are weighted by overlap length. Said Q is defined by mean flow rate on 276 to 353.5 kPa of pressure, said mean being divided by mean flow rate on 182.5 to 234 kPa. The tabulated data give 1.2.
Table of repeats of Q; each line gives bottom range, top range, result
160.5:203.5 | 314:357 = 0.93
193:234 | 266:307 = 1.22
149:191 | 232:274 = 0.77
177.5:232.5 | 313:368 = 1.21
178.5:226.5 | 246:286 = 1.06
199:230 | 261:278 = 1.26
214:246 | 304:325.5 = 1.20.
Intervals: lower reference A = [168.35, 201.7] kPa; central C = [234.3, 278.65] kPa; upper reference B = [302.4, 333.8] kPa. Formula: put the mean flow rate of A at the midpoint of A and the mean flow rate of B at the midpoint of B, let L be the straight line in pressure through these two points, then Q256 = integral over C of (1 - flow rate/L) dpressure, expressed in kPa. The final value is 5.5 kPa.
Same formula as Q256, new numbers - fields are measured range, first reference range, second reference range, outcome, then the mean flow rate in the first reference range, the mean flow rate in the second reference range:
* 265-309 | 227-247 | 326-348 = 4.70 kPa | 58.2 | 65.7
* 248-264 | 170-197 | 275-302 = 1.21 kPa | 69.4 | 56.5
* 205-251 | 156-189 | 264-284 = 9.47 kPa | 72.5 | 52.1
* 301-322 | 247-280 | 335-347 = 1.13 kPa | 54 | 65.9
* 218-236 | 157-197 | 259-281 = 4.24 kPa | 71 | 51.7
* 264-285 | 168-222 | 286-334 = 2.29 kPa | 56.4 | 59.7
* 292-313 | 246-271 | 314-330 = 0.59 kPa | 55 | 61.3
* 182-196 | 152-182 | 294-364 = 0.85 kPa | 74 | 61.4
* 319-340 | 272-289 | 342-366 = -1.81 kPa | 54.3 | 62.4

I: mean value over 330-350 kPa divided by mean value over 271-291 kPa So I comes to 1.2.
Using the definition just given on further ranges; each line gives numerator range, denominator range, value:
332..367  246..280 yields 1.18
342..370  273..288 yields 1.15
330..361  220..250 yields 1.18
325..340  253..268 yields 1.25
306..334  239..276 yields 1.09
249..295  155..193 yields 0.76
